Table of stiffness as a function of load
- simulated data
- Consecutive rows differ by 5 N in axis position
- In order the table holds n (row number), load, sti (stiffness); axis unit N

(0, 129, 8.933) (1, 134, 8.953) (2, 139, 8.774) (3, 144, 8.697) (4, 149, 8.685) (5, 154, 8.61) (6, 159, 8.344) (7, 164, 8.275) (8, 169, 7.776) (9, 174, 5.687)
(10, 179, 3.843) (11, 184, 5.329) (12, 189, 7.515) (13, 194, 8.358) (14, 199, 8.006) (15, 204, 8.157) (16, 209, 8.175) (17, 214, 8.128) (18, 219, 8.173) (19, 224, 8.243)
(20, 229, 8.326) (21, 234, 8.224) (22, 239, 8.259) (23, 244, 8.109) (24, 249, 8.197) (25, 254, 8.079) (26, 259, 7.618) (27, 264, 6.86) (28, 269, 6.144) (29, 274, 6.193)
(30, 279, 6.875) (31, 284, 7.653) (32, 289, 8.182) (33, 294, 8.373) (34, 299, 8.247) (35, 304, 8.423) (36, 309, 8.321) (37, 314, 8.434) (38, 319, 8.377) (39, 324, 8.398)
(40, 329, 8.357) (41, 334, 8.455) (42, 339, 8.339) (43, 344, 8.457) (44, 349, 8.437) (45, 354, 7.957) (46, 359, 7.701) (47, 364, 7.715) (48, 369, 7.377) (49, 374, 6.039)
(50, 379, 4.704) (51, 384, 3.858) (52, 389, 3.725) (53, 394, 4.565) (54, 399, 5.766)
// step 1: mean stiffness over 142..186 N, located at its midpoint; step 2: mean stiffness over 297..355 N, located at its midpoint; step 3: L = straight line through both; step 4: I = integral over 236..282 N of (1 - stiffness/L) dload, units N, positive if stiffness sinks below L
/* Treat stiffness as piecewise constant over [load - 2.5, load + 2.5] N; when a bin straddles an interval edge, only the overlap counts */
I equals 2.98 N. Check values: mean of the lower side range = 7.25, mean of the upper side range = 8.36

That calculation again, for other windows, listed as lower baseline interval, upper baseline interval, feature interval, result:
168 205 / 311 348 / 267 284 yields 2.6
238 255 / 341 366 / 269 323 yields 1.8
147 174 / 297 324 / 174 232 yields 5.4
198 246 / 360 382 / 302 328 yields -4.6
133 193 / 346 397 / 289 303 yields -3.4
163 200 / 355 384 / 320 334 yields -3.9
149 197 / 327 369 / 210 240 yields -3.1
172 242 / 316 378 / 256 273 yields 1.8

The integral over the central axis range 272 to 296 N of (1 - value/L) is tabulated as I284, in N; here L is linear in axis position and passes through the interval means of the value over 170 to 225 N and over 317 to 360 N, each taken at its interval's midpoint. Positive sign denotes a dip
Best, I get 1.3 N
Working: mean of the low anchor 7.22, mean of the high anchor 8.29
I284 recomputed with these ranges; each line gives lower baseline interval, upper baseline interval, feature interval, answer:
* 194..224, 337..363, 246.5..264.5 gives 0.82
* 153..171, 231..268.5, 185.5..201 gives 0.57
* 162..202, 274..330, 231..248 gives -1.77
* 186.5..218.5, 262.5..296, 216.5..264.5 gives -2.72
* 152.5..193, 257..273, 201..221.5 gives -3.82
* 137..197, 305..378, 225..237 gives -0.95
